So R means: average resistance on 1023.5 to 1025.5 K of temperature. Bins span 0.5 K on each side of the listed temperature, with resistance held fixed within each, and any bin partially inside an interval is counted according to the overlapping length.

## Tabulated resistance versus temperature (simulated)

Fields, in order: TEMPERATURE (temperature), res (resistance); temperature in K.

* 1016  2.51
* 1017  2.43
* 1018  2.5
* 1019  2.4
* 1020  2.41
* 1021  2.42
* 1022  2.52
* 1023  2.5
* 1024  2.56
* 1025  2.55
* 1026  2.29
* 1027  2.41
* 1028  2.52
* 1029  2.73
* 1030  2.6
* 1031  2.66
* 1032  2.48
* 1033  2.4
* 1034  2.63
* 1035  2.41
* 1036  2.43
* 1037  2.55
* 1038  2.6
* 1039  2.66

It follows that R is 2.55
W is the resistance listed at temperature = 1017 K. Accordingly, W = 2.43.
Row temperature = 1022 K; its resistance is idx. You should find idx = 2.52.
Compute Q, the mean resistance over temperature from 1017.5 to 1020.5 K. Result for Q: 2.44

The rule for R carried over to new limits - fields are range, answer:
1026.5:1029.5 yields 2.55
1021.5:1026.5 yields 2.48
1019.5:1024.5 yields 2.48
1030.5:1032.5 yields 2.57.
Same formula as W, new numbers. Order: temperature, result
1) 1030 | 2.6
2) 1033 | 2.4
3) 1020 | 2.41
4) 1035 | 2.41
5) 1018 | 2.5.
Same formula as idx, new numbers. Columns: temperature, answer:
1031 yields 2.66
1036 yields 2.43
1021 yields 2.42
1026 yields 2.29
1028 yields 2.52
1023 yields 2.5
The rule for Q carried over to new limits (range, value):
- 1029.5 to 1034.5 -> 2.55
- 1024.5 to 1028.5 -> 2.44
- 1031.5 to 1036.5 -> 2.47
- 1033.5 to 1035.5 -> 2.52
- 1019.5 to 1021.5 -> 2.42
